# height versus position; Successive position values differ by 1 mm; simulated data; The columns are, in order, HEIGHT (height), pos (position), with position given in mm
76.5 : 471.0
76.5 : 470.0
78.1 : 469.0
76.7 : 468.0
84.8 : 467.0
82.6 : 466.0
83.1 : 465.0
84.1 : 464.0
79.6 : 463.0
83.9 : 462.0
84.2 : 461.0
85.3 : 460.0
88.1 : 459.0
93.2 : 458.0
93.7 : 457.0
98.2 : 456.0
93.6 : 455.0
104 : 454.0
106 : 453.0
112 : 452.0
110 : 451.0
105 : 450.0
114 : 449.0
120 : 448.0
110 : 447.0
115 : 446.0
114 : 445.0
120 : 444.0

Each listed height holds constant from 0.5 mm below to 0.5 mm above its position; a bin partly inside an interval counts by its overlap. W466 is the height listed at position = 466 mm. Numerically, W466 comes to 82.6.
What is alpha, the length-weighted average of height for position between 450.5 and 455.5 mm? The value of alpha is 105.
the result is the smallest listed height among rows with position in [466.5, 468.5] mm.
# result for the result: 76.7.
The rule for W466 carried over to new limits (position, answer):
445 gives 114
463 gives 79.6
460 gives 85.3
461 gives 84.2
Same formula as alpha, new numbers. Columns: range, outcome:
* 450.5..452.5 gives 111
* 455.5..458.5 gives 95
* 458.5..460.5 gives 86.7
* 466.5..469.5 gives 79.9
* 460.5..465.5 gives 83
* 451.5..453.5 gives 109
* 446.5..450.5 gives 112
